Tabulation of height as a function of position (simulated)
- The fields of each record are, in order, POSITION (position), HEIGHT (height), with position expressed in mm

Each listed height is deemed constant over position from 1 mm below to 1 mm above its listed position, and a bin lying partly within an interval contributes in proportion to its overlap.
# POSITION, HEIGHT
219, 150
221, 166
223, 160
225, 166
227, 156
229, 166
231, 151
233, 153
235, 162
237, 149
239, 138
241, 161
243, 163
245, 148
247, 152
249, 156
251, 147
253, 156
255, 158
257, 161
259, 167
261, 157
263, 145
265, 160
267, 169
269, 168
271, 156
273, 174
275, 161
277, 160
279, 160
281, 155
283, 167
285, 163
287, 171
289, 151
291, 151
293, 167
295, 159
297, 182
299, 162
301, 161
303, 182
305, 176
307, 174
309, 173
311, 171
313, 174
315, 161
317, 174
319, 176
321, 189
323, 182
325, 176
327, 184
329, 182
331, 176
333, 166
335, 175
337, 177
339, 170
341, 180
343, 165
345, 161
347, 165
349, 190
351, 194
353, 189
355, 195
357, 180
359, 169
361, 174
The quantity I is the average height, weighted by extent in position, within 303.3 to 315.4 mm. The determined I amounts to 173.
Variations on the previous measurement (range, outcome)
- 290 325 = 172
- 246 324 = 165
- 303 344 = 175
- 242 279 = 159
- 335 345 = 172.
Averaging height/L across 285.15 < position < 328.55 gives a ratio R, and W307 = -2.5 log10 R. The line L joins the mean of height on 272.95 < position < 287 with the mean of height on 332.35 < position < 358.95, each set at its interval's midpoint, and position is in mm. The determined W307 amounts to -0.02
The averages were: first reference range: 163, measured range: 171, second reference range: 177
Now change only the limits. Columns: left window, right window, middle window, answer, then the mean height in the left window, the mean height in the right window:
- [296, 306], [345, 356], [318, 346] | 0.03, 173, 184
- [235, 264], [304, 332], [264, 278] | -0.02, 154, 176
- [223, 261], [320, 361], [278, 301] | 0.03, 156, 178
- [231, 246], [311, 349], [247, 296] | 0.01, 153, 174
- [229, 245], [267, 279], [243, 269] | 0.02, 154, 164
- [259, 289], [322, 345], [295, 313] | -0.02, 162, 175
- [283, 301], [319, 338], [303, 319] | -0.01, 163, 178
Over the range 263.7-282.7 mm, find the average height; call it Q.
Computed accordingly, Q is 162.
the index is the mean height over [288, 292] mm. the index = 151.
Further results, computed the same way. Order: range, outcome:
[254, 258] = 160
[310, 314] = 172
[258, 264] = 156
